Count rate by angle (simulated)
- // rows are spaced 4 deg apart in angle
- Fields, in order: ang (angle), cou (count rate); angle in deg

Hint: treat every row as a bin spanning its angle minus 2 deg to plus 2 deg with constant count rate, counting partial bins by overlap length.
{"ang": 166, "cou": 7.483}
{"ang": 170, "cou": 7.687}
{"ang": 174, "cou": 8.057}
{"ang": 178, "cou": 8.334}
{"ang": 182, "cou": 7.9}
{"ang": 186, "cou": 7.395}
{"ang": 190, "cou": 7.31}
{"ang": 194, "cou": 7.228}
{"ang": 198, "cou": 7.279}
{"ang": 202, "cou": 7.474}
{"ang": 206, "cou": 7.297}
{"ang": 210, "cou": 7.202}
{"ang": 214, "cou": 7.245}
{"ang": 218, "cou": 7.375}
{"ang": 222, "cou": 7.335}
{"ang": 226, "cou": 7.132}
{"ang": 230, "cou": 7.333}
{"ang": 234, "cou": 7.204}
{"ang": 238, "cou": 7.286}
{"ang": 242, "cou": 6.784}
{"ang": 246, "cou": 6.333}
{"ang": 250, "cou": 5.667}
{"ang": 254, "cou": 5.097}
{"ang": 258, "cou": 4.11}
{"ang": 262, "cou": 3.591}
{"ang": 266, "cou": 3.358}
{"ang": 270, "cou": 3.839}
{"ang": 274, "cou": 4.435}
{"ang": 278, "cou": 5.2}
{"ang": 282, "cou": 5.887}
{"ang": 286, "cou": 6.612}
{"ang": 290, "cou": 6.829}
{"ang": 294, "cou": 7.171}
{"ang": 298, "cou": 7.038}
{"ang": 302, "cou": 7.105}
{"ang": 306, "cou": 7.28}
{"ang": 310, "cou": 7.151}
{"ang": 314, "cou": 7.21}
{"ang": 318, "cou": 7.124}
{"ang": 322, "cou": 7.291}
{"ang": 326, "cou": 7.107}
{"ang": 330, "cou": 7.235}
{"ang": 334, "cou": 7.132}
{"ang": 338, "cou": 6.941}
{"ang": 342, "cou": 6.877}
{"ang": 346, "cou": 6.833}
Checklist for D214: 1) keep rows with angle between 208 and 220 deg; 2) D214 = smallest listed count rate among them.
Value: 7.202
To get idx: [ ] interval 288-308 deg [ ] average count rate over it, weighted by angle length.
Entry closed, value 7.08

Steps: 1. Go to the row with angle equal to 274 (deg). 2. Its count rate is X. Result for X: 4.435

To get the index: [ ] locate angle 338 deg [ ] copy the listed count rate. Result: 6.941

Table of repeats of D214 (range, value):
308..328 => 7.107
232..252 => 5.667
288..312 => 6.829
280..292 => 5.887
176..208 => 7.228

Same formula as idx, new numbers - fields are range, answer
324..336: 7.16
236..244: 7.04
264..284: 4.54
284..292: 6.72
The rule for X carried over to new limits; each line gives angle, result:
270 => 3.839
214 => 7.245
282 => 5.887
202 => 7.474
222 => 7.335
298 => 7.038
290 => 6.829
